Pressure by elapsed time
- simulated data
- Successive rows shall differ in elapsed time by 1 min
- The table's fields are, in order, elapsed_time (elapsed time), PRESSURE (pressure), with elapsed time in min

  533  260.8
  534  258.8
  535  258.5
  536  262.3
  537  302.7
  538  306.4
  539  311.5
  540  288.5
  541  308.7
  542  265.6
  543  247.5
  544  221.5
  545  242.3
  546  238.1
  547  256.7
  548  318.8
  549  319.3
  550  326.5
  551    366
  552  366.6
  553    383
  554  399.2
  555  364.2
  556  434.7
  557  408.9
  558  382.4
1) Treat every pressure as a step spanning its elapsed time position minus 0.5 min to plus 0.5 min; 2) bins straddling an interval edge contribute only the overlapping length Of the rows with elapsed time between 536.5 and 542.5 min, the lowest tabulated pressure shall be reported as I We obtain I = 265.6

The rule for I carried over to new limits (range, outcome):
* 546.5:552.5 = 256.7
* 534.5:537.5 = 258.5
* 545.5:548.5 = 238.1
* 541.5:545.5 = 221.5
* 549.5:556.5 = 326.5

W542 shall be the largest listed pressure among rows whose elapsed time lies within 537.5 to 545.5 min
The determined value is 311.5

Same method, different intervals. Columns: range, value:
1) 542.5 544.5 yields 247.5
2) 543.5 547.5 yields 256.7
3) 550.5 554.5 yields 399.2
